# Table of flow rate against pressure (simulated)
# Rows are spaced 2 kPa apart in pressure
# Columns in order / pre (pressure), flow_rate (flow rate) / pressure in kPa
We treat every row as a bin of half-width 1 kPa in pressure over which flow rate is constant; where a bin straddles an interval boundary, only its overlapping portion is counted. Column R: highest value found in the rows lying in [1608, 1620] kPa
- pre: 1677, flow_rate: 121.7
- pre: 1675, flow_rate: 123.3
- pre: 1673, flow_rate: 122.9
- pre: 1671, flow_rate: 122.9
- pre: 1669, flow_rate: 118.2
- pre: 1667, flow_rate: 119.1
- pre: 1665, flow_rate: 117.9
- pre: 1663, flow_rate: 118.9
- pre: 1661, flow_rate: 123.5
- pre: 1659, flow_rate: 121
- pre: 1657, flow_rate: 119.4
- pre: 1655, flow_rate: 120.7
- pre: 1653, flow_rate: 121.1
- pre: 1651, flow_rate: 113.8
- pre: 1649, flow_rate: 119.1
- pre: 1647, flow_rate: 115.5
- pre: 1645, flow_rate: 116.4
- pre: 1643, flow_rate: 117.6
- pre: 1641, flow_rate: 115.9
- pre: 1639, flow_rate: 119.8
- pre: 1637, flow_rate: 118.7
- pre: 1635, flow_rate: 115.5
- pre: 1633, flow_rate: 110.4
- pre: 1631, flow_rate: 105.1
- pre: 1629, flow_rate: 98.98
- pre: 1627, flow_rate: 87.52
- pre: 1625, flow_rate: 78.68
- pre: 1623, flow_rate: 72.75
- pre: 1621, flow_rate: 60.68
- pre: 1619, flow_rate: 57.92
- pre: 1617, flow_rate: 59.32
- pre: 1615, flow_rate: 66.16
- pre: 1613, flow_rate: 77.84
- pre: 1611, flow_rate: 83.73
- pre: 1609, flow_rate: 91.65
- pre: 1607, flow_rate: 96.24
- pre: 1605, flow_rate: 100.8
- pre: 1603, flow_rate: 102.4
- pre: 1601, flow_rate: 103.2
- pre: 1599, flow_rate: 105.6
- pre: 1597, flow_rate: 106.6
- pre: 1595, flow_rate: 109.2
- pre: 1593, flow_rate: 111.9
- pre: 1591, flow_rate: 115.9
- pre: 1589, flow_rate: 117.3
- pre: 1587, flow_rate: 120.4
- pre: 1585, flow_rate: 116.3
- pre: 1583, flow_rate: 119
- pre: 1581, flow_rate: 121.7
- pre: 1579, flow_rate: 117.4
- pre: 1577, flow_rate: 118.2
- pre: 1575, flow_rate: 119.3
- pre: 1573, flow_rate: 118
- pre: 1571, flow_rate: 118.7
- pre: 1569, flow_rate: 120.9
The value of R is 91.65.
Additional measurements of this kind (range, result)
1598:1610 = 105.6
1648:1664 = 123.5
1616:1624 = 72.75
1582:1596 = 120.4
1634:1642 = 119.8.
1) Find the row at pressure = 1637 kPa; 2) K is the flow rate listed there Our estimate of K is 118.7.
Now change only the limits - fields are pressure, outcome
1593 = 111.9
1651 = 113.8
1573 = 118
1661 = 123.5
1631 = 105.1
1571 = 118.7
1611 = 83.73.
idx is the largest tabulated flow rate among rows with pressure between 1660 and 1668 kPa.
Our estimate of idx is 123.5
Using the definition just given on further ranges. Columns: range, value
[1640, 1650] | 119.1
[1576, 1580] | 118.2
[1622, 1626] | 78.68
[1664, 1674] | 122.9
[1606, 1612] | 96.24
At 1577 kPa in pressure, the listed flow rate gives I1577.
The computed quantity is 118.2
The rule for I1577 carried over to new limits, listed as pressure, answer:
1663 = 118.9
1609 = 91.65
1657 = 119.4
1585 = 116.3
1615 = 66.16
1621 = 60.68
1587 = 120.4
